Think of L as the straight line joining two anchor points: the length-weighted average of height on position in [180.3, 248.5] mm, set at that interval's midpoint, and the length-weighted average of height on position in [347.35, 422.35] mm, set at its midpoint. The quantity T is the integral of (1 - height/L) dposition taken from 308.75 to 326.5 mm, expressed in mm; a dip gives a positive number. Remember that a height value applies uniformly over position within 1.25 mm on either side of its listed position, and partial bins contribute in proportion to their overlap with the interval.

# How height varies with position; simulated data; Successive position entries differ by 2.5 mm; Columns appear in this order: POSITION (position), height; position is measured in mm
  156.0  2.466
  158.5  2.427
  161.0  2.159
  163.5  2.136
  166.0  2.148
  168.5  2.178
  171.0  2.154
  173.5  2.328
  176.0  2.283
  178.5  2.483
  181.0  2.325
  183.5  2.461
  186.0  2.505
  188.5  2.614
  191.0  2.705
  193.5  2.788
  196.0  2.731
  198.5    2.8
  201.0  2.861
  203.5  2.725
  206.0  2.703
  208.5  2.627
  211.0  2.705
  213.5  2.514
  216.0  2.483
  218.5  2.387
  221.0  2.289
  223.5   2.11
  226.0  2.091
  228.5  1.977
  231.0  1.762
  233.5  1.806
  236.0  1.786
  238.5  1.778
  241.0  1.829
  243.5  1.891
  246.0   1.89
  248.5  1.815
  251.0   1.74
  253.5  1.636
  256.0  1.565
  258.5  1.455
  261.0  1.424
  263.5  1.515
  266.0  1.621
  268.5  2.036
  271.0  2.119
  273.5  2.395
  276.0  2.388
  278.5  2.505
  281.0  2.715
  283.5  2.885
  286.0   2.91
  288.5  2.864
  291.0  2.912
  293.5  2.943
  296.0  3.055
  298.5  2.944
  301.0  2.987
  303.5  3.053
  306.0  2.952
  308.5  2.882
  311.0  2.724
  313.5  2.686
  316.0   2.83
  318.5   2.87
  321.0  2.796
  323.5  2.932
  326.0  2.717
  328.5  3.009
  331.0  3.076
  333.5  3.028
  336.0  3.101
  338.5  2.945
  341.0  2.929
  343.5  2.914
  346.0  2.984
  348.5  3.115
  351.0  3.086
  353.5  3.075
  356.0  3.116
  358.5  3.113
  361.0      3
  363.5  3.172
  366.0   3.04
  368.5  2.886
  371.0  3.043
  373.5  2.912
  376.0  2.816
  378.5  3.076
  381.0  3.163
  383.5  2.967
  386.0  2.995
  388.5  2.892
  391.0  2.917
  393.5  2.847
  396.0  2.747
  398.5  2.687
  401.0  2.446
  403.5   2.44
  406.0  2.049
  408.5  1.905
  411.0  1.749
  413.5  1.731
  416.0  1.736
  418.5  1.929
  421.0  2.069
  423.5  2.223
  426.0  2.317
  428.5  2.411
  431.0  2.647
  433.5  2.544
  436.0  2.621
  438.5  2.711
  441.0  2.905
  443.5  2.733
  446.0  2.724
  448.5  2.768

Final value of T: -1.8 mm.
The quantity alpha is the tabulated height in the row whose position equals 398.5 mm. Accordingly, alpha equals 2.687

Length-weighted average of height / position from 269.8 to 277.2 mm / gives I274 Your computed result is 2.3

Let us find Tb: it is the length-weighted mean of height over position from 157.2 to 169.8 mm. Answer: 2.21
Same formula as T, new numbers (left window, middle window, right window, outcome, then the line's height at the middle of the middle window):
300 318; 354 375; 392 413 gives -3.9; 2.56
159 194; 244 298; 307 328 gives 9.3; 2.67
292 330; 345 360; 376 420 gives -2.1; 2.7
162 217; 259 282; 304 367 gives 5.9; 2.76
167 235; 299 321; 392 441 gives -4.6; 2.37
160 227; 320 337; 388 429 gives -4.3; 2.35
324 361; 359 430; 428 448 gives 6.4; 2.83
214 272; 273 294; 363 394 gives -4.9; 2.21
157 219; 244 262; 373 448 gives 6.1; 2.5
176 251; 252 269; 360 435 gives 5.7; 2.38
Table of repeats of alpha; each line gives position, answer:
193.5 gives 2.788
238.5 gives 1.778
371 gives 3.043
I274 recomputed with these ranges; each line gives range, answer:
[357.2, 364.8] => 3.09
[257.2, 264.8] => 1.47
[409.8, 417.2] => 1.74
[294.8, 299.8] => 3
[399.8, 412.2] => 2.12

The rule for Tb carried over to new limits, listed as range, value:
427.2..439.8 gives 2.59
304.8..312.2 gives 2.85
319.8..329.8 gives 2.86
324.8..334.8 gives 2.96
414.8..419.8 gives 1.84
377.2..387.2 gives 3.05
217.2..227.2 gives 2.22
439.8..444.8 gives 2.82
